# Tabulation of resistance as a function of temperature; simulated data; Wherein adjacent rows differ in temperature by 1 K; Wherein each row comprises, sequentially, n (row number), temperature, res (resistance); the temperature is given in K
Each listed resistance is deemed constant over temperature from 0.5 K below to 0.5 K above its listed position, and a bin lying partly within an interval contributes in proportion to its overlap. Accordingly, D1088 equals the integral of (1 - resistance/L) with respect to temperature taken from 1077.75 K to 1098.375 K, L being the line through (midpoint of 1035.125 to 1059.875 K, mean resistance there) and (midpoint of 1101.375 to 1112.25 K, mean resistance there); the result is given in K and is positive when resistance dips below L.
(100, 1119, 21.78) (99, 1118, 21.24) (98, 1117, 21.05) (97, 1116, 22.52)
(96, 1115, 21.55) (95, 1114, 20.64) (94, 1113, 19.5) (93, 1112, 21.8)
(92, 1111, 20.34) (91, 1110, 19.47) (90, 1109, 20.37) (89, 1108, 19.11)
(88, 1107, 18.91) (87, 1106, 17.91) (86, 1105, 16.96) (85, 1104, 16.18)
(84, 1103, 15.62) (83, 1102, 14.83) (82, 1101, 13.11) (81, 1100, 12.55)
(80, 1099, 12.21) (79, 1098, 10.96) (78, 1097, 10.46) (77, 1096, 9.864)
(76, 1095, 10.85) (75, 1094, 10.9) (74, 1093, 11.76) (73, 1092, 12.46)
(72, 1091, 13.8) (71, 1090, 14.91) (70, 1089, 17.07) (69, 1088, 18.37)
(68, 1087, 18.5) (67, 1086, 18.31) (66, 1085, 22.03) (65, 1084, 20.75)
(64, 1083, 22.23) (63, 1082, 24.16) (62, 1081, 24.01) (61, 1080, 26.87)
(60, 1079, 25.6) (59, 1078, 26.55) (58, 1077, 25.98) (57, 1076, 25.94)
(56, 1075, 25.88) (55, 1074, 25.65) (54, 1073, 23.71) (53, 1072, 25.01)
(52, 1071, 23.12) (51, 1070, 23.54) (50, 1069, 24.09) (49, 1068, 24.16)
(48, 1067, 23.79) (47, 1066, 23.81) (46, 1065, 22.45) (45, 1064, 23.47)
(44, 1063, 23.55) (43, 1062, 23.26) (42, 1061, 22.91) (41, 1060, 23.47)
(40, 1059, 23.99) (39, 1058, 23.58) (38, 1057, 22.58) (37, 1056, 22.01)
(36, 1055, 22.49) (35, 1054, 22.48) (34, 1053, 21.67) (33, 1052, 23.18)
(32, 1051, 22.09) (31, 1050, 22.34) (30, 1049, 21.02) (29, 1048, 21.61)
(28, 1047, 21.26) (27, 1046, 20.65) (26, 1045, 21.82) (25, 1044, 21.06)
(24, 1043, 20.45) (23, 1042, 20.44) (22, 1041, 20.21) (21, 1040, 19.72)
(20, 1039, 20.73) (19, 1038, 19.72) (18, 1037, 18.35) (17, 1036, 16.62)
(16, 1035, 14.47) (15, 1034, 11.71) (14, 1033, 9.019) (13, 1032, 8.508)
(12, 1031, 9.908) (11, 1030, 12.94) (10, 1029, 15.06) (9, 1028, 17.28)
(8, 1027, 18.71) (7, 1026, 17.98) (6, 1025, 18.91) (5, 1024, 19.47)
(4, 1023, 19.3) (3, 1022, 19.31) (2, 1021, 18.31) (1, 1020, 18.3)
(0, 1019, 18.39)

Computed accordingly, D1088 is 1.77 K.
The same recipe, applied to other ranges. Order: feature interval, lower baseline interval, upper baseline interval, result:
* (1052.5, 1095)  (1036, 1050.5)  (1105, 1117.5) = -3.0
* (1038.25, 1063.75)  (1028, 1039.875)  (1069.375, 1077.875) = -4.1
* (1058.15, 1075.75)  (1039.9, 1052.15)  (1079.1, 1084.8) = -1.0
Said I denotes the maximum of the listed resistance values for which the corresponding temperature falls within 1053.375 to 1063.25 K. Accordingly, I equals 23.99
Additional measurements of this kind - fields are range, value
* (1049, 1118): 26.87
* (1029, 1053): 23.18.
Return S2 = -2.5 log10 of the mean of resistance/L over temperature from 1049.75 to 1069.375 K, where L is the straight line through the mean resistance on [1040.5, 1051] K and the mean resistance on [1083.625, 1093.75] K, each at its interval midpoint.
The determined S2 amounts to -0.17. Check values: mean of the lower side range 21.1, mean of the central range 23.1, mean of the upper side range 16.6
